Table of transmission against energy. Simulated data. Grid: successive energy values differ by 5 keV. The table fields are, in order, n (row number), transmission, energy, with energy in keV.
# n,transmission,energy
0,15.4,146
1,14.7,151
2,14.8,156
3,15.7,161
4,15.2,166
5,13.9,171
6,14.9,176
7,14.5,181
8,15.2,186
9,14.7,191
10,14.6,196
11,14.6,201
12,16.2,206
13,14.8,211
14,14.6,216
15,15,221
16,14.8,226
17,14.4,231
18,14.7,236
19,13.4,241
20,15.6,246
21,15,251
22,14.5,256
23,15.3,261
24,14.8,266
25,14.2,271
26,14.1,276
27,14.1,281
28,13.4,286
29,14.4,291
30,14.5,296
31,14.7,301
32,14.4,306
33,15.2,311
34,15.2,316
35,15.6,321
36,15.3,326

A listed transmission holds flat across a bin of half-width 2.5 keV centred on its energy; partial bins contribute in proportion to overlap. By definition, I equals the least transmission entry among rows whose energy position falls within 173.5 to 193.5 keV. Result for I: 14.5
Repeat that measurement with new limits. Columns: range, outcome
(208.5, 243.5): 13.4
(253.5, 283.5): 14.1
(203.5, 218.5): 14.6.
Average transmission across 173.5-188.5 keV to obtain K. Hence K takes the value 14.9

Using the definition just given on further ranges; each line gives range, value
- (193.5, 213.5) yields 15.1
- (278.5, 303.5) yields 14.2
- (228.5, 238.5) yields 14.6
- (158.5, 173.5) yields 14.9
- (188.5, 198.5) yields 14.7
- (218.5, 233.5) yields 14.7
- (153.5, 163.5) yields 15.2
